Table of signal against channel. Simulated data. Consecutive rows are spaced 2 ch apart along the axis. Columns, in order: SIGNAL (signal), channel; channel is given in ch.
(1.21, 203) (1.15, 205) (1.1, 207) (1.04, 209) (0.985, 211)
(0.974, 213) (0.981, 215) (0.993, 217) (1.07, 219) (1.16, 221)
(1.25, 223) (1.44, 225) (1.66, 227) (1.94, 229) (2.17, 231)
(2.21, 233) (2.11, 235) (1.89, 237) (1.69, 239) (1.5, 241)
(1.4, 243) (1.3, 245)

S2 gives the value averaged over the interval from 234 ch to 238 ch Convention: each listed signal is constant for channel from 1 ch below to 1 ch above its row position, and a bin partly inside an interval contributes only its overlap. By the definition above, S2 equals 2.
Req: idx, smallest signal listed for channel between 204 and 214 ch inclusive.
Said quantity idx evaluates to 0.974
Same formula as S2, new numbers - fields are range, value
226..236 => 2.02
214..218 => 0.987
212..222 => 1.04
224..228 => 1.55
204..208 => 1.12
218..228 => 1.32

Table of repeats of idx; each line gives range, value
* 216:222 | 0.993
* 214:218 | 0.981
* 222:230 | 1.25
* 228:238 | 1.89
